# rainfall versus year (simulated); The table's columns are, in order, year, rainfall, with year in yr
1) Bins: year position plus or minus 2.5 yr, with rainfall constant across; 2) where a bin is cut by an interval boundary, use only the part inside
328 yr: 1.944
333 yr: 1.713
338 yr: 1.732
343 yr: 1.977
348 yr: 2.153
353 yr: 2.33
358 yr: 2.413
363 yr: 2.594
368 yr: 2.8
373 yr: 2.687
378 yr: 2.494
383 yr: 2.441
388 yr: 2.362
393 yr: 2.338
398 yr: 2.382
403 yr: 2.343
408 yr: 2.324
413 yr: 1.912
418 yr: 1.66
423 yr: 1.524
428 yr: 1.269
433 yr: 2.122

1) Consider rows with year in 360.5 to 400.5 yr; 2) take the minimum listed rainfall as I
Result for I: 2.338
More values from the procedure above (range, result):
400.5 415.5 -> 1.912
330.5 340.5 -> 1.713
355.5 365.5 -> 2.413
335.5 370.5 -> 1.732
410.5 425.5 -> 1.524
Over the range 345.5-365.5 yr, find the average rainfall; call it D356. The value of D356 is 2.37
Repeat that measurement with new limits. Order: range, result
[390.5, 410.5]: 2.35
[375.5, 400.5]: 2.4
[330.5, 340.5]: 1.72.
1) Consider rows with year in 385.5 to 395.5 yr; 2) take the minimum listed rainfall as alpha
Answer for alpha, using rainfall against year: 2.338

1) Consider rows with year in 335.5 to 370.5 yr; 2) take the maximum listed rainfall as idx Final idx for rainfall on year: 2.8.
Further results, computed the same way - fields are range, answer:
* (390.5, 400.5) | 2.382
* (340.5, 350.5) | 2.153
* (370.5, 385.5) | 2.687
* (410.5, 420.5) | 1.912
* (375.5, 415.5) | 2.494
